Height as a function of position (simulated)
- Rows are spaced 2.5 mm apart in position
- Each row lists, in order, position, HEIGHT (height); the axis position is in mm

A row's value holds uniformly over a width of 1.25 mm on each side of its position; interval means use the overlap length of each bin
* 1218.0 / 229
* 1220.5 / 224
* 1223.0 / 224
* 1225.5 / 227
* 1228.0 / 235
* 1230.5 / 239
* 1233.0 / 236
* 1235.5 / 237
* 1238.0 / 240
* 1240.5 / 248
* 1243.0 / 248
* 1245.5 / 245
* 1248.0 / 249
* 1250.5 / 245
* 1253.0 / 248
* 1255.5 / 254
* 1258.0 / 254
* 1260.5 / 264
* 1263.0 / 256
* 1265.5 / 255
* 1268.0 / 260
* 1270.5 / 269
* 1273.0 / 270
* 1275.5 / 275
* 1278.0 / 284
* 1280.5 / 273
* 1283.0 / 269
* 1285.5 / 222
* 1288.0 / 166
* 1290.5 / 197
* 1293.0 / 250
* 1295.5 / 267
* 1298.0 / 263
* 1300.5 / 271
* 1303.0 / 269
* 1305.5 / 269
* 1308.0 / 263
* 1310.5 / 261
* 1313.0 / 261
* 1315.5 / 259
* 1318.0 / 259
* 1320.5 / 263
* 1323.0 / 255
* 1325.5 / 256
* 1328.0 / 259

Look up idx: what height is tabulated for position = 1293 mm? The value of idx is 250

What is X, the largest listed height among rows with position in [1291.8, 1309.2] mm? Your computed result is 271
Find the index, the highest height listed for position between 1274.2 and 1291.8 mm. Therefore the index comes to 284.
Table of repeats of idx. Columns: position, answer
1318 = 259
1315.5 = 259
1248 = 249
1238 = 240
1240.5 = 248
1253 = 248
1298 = 263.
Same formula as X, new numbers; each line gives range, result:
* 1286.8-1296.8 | 267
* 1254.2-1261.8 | 264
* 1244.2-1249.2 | 249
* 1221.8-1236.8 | 239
